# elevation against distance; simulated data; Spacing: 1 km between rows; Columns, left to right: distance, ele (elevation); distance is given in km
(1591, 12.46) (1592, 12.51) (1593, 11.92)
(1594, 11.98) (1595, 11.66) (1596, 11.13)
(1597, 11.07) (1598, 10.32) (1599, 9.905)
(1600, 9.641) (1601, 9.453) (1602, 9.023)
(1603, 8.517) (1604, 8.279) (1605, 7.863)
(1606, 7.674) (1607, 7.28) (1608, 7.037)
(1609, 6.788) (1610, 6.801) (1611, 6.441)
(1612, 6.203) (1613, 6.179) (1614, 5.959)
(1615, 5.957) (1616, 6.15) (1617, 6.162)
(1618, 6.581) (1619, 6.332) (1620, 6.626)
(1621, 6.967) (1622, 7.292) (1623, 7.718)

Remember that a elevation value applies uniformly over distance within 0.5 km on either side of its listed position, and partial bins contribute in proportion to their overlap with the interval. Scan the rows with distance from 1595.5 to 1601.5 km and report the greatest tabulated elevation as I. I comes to 11.13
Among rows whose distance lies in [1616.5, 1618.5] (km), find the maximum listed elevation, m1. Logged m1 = 6.581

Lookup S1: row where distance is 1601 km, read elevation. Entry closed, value 9.453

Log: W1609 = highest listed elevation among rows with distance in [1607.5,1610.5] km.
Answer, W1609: 7.037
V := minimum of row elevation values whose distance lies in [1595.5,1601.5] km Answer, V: 9.453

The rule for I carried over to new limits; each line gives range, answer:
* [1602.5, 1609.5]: 8.517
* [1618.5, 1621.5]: 6.967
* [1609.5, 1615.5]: 6.801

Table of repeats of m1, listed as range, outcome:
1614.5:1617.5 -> 6.162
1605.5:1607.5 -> 7.674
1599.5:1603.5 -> 9.641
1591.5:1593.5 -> 12.51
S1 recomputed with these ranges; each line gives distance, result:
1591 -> 12.46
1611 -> 6.441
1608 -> 7.037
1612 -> 6.203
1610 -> 6.801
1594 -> 11.98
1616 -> 6.15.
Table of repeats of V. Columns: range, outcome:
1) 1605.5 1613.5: 6.179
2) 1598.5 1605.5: 7.863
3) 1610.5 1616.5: 5.957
